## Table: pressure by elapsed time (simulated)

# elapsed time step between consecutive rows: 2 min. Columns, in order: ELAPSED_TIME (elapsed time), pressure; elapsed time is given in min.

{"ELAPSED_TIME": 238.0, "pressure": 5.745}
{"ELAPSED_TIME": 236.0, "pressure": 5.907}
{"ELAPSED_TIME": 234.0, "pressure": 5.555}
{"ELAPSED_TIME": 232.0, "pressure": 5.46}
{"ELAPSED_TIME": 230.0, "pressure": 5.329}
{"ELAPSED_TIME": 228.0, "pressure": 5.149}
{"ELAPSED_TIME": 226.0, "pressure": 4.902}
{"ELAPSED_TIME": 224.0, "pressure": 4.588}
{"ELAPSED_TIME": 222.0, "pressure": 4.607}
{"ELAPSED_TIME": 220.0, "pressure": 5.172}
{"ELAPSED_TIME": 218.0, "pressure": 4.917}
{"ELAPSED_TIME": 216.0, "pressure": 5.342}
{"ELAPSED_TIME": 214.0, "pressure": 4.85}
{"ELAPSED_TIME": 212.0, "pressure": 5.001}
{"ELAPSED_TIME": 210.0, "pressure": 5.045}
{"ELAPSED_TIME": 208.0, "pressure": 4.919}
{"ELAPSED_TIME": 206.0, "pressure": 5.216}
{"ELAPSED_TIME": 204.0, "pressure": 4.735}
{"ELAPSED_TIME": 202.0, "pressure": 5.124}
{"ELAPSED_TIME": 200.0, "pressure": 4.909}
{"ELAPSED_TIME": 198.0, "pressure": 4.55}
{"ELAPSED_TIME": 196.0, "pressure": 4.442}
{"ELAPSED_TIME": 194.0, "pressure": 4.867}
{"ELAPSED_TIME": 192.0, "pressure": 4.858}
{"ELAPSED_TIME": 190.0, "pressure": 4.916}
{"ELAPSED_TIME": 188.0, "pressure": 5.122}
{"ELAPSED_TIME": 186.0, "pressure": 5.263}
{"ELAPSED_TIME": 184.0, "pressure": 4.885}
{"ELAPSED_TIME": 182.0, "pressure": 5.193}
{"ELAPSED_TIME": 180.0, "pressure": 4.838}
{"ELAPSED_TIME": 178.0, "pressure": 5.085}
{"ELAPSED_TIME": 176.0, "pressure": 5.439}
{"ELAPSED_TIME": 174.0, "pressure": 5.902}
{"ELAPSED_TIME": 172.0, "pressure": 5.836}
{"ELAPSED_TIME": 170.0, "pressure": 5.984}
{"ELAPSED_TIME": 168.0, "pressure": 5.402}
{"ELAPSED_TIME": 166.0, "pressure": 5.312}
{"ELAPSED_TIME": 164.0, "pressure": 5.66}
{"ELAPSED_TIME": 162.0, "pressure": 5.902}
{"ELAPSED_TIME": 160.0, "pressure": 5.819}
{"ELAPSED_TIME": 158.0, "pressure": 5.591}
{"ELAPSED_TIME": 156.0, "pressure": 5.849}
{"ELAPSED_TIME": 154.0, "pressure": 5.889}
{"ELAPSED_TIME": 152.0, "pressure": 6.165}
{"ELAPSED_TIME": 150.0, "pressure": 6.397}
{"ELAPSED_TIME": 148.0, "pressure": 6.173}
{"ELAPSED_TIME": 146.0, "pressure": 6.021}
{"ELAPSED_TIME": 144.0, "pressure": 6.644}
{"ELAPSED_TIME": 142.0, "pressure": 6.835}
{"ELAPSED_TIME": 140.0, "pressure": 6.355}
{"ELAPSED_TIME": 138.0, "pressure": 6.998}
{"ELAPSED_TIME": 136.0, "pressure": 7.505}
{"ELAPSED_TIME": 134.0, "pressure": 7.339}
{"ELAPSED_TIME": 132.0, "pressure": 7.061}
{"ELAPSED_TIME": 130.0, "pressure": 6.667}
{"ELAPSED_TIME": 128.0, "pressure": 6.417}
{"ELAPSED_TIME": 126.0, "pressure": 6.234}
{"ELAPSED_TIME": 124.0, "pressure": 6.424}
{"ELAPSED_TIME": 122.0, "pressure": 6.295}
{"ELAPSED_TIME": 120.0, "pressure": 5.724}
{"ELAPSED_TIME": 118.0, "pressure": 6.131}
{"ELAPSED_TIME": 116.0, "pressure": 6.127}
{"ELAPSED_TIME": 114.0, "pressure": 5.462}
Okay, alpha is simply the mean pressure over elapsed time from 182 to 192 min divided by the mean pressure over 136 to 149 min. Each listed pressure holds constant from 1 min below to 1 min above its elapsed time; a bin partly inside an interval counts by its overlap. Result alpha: 0.77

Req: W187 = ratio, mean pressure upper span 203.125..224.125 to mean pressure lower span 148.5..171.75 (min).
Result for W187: 0.9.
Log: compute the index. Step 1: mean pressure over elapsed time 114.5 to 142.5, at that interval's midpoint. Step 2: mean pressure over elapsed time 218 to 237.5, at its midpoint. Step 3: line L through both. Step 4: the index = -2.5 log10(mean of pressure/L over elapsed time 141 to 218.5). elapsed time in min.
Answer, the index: 0.09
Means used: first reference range 6.55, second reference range 5.19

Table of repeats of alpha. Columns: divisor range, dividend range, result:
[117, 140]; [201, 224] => 0.75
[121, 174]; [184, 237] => 0.80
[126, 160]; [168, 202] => 0.79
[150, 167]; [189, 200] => 0.82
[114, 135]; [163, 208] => 0.81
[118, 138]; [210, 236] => 0.77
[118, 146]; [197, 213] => 0.75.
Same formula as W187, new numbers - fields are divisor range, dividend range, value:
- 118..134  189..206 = 0.75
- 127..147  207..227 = 0.73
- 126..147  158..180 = 0.83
